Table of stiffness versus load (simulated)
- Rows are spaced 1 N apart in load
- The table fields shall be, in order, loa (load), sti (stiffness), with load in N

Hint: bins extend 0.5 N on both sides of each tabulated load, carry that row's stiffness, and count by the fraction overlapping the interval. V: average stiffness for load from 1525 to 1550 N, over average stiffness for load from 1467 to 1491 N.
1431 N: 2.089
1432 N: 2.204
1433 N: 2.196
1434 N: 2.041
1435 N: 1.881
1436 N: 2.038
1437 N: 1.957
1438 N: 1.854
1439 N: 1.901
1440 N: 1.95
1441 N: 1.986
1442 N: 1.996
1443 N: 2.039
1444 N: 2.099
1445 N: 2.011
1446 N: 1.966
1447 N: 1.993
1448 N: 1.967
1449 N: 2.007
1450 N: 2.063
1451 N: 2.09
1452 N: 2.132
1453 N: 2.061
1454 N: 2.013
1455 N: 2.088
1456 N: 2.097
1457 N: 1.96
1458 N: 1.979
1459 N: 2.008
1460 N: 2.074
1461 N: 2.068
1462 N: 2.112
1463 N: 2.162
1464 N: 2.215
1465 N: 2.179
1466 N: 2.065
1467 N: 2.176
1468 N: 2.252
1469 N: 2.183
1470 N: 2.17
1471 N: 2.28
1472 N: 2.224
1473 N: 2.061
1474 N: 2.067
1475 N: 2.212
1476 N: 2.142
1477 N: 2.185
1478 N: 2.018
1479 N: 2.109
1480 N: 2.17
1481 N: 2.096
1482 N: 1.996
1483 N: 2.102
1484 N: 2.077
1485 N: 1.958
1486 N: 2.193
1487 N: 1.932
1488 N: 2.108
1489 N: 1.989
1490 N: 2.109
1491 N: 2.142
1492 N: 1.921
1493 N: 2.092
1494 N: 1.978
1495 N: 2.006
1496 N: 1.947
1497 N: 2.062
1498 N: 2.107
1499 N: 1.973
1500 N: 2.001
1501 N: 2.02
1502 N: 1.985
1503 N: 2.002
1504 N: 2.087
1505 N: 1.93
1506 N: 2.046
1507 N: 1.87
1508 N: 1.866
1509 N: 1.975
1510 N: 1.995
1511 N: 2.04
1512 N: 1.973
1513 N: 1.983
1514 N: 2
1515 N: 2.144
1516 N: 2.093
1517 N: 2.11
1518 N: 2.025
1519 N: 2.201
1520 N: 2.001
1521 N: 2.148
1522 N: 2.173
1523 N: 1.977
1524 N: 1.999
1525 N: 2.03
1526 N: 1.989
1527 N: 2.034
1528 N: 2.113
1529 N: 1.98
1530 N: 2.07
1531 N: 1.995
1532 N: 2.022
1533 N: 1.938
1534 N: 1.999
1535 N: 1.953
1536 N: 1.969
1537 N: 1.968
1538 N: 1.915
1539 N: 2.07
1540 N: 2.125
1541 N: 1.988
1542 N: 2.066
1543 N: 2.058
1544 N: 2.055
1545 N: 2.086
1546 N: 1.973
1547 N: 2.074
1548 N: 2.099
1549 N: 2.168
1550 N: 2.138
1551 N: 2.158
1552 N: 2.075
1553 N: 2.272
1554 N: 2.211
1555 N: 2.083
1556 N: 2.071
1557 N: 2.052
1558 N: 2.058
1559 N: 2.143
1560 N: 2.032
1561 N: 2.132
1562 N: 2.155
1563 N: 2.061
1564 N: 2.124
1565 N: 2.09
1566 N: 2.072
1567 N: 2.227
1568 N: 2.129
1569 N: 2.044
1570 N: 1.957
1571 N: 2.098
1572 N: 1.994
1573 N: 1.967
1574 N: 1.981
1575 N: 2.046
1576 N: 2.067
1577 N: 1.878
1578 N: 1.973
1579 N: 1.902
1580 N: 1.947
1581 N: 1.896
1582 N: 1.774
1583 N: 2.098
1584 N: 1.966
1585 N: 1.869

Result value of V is 1.0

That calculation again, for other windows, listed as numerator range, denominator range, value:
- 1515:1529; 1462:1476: 0.95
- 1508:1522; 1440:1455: 1.01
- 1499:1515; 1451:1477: 0.94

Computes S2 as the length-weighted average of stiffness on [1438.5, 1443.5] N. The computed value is 1.97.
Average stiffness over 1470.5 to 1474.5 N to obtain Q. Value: 2.16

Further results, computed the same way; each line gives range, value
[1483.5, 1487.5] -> 2.04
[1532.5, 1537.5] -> 1.97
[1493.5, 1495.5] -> 1.99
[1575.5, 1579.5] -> 1.96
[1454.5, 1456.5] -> 2.09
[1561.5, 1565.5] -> 2.11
